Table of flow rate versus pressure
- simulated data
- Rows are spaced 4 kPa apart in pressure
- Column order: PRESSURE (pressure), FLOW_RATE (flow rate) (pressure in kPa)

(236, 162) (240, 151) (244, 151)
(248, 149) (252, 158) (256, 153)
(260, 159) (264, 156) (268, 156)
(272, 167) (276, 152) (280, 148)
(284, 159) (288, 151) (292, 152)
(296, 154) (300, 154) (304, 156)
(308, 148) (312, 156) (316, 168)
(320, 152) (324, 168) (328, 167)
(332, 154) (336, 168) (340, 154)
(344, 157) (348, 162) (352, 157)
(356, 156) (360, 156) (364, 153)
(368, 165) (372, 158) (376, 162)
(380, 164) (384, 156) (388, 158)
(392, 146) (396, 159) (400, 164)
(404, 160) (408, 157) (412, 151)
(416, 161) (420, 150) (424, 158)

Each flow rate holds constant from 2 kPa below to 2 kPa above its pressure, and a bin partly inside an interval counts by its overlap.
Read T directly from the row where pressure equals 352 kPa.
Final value 157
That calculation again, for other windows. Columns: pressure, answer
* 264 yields 156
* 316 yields 168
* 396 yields 159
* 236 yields 162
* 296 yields 154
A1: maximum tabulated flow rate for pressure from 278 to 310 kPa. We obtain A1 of 159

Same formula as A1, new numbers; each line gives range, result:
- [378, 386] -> 164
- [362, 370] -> 165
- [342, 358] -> 162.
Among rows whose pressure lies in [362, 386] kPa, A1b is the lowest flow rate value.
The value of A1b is 153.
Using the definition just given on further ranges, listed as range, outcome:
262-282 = 148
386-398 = 146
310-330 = 152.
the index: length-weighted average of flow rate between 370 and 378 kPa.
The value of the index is 160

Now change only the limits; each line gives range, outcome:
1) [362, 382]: 160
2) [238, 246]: 151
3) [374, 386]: 161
